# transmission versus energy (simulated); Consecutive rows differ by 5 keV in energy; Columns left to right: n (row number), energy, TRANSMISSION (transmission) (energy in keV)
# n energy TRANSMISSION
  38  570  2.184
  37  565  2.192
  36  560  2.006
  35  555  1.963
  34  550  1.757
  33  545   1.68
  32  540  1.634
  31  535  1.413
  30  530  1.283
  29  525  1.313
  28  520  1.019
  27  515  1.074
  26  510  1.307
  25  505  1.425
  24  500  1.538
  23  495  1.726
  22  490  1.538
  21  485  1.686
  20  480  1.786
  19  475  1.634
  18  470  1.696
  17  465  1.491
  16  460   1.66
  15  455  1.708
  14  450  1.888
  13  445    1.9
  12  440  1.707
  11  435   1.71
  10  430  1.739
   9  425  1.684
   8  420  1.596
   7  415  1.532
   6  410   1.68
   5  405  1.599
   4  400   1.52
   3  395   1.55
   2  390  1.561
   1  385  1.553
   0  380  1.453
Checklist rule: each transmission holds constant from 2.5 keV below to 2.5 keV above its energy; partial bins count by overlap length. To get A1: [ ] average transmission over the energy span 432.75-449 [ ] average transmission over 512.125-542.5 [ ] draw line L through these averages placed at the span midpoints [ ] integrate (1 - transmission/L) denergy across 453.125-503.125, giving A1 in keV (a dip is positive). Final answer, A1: -2.4 keV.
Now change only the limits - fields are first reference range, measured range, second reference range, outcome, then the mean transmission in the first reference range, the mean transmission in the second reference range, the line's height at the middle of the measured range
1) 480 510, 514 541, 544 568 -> 7.50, 1.58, 1.94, 1.77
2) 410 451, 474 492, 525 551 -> -0.55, 1.71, 1.52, 1.62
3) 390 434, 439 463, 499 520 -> -4.68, 1.61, 1.28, 1.48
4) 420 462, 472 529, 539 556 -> 9.48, 1.74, 1.75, 1.75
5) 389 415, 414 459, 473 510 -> -3.87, 1.58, 1.6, 1.59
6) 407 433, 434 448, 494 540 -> -1.79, 1.65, 1.35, 1.58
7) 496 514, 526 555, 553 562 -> 3.73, 1.42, 1.98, 1.8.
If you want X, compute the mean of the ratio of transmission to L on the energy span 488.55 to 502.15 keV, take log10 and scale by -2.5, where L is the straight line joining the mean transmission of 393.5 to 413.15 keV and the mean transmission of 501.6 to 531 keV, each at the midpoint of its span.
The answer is -0.22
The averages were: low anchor 1.59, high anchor 1.24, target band 1.61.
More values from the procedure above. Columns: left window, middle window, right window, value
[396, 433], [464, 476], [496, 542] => -0.10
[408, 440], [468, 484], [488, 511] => -0.09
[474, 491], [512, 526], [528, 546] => 0.35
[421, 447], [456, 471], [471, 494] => 0.05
